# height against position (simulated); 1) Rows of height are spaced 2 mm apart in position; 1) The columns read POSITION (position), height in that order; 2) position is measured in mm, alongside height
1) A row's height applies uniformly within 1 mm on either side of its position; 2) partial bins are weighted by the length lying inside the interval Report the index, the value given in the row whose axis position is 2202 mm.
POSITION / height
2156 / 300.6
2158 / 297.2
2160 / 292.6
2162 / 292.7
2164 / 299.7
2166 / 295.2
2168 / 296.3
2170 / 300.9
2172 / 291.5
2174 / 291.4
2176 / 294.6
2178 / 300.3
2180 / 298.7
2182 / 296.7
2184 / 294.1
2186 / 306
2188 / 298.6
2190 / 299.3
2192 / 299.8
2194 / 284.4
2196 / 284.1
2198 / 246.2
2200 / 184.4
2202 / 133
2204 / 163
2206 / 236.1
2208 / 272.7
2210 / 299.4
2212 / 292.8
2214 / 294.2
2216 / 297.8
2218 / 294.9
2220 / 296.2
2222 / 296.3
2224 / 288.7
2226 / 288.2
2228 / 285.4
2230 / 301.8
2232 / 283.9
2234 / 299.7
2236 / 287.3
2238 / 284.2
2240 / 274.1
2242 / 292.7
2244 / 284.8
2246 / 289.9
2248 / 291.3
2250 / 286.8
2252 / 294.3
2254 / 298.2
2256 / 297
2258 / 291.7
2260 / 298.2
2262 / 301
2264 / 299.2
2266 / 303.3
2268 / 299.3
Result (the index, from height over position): 133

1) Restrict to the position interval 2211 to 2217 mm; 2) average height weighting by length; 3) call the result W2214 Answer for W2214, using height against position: 295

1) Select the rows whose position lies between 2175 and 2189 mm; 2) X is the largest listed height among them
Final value 306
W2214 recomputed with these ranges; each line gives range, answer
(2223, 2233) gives 290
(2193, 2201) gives 250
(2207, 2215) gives 290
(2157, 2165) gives 296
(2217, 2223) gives 296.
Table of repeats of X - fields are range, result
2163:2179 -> 300.9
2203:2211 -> 299.4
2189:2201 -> 299.8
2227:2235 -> 301.8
